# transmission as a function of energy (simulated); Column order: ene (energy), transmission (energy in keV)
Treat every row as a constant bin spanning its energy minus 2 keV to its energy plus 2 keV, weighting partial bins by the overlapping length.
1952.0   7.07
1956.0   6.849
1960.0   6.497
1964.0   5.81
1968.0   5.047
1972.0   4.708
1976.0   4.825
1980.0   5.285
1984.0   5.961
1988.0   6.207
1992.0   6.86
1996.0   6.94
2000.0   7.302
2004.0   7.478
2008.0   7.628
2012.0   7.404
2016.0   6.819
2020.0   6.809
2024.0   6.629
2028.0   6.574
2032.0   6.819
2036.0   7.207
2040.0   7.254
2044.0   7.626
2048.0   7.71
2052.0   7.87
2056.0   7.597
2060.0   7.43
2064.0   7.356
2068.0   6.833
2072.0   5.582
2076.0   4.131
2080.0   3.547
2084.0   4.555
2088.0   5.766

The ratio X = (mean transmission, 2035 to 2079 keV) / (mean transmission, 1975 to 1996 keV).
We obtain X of 1.15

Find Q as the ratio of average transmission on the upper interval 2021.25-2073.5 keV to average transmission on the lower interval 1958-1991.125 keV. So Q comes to 1.28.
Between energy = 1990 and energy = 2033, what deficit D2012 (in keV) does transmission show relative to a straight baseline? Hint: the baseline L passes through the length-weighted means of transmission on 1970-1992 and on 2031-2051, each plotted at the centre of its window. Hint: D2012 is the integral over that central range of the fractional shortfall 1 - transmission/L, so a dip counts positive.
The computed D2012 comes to -3.9 keV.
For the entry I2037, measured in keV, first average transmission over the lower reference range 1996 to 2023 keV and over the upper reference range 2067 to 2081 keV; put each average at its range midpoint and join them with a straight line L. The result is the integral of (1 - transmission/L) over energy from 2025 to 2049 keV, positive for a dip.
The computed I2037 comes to -3.5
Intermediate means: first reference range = 7.2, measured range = 7.15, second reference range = 5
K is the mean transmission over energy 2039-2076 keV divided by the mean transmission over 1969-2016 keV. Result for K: 1.1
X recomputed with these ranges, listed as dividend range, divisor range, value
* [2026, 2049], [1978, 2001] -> 1.12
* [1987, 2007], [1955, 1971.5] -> 1.20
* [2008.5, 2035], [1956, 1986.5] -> 1.24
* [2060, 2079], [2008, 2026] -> 0.86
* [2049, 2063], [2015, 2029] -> 1.14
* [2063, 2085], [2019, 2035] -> 0.78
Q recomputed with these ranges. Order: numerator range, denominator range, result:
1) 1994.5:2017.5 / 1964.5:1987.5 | 1.38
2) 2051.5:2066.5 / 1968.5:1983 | 1.50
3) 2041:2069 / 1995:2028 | 1.06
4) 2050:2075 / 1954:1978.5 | 1.25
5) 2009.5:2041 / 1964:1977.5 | 1.39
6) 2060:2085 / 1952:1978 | 0.96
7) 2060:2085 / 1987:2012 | 0.78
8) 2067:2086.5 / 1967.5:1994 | 0.87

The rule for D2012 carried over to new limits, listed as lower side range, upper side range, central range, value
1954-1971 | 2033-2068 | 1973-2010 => 0.2 keV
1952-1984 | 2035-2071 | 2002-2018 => -2.0 keV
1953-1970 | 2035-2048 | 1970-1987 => 3.0 keV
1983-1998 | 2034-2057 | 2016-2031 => 0.9 keV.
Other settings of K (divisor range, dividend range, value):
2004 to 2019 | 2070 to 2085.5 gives 0.61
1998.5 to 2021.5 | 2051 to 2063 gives 1.05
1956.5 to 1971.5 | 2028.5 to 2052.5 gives 1.27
